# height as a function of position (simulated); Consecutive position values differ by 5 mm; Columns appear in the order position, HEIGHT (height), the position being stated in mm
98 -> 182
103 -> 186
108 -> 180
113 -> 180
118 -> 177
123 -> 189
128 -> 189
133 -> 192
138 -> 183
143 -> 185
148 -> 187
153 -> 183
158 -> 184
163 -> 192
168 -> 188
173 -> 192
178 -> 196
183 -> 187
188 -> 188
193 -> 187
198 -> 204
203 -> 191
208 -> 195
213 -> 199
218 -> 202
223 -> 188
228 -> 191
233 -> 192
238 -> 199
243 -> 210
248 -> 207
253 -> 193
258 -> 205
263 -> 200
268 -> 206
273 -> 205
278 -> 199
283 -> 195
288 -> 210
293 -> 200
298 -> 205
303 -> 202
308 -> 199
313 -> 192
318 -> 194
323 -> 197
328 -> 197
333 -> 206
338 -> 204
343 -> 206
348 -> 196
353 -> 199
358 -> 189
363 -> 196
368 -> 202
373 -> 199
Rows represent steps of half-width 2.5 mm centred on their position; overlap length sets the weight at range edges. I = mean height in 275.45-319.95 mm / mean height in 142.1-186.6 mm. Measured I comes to 1.1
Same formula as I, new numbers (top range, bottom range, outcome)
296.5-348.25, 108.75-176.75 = 1.07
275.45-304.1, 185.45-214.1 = 1.04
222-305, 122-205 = 1.06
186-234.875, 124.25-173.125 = 1.03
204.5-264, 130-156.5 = 1.07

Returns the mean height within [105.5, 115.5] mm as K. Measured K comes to 180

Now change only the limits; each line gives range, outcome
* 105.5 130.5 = 183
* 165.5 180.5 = 192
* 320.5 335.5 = 200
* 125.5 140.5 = 188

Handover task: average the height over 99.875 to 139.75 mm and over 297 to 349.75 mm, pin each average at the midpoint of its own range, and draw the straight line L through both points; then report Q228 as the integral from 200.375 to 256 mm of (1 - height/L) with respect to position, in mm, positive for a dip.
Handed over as -1.3 mm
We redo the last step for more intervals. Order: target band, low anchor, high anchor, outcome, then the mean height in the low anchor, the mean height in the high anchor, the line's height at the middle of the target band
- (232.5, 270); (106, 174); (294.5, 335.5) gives -1.5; 186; 199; 194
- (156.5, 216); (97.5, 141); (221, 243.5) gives -0.5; 184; 195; 191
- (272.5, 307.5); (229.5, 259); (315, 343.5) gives -0.3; 200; 200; 200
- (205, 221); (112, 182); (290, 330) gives -0.5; 187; 198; 192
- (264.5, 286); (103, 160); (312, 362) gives -0.8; 185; 198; 194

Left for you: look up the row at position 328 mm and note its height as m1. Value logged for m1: 197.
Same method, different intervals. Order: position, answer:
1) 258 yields 205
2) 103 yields 186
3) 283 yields 195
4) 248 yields 207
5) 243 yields 210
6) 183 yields 187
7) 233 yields 192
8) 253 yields 193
